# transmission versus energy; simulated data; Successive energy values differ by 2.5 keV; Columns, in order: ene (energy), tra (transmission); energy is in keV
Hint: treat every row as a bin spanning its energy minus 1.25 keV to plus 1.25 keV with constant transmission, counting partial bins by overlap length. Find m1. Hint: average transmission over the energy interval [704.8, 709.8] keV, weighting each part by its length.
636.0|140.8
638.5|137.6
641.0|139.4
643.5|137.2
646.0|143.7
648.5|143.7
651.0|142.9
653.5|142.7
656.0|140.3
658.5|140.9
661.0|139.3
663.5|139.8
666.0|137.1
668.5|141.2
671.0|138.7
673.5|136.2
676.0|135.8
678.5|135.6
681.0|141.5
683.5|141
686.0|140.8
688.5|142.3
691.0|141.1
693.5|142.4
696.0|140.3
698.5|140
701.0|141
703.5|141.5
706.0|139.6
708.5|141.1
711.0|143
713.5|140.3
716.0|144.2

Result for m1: 140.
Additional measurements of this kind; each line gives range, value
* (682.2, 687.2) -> 141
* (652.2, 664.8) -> 141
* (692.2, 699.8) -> 141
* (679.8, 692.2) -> 141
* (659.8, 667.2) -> 139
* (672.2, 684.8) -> 138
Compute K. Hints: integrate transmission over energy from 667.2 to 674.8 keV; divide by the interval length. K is 139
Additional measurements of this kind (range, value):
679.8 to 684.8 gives 141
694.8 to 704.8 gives 141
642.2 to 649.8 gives 142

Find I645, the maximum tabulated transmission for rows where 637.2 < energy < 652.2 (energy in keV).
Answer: 143.7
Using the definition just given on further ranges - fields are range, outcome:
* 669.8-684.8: 141.5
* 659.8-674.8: 141.2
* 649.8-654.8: 142.9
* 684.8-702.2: 142.4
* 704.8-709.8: 141.1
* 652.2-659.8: 142.7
